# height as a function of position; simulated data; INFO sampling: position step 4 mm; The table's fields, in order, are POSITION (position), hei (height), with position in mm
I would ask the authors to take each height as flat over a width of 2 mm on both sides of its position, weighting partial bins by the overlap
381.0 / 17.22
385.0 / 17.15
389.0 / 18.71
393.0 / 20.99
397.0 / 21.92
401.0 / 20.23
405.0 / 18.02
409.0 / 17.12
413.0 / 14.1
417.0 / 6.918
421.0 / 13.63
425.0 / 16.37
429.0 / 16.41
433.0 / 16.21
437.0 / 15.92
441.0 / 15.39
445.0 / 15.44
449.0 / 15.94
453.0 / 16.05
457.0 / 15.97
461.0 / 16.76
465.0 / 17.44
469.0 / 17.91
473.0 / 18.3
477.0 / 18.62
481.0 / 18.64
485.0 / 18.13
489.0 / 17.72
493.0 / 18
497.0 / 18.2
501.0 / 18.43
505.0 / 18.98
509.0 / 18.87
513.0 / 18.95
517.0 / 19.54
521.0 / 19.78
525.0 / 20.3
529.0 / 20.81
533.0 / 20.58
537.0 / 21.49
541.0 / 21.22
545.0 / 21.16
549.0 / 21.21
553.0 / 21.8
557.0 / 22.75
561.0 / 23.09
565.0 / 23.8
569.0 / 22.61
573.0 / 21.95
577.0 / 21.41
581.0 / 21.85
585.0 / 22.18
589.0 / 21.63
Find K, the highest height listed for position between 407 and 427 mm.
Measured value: 17.12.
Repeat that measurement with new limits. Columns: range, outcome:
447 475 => 18.3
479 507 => 18.98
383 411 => 21.92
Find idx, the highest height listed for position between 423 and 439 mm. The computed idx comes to 16.41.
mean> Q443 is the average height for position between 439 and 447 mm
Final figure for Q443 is 15.4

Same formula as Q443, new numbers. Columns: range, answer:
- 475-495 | 18.2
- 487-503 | 18.1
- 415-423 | 10.3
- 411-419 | 10.5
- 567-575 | 22.3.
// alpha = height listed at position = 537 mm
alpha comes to 21.49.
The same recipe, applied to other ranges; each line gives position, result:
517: 19.54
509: 18.87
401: 20.23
